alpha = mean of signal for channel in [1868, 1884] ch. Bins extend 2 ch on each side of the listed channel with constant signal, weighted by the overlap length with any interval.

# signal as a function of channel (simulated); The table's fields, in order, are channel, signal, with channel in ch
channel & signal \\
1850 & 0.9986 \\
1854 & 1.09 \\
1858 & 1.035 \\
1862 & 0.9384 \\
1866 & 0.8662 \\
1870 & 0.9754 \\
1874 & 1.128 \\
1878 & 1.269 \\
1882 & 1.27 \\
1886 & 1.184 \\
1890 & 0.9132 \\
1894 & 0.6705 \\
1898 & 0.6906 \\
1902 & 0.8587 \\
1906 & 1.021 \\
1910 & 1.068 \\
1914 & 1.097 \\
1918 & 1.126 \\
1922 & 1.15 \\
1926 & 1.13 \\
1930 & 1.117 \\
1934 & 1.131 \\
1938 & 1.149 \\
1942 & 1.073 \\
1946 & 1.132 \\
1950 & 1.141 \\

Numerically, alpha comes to 1.16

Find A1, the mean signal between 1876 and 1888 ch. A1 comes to 1.24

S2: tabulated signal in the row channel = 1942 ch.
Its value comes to 1.073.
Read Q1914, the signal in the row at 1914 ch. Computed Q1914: 1.097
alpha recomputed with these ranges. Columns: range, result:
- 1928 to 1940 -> 1.13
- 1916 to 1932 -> 1.13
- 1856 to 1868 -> 0.947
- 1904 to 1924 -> 1.09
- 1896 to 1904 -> 0.775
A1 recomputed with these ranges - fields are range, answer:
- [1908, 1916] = 1.08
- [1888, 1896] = 0.792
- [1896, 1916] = 0.947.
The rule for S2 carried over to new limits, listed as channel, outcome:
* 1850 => 0.9986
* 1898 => 0.6906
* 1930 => 1.117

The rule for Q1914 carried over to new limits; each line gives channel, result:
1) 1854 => 1.09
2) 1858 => 1.035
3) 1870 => 0.9754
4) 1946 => 1.132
